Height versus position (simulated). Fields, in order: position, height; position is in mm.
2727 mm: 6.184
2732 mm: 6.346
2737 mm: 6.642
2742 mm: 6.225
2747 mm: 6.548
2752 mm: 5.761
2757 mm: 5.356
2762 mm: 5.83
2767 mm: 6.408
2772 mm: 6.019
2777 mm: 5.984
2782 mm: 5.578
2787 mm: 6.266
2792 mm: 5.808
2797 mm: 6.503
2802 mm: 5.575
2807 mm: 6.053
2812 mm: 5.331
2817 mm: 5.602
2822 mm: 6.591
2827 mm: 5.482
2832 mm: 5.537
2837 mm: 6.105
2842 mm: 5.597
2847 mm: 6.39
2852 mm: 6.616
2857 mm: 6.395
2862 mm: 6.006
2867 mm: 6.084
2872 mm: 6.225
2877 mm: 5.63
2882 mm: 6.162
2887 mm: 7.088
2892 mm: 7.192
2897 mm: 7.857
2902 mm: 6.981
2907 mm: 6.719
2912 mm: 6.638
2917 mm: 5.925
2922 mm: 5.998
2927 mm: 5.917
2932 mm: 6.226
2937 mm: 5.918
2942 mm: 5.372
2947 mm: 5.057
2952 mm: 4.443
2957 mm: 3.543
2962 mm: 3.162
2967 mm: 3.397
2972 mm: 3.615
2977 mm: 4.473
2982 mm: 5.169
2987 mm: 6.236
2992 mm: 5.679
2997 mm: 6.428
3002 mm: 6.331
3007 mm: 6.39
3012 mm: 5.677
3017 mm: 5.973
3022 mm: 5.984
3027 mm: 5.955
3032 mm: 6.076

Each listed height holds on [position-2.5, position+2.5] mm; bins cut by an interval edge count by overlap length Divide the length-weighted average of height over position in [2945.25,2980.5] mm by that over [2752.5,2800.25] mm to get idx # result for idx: 0.67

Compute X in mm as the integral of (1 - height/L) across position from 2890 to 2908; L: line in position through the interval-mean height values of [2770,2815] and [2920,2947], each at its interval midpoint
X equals -4.3 mm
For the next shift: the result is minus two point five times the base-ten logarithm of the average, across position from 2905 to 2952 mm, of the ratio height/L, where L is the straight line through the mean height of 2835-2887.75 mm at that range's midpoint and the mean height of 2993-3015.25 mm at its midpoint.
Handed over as 0.05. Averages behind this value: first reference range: 6.18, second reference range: 6.16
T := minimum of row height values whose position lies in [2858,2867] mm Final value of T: 6.006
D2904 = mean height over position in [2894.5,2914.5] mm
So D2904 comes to 7.05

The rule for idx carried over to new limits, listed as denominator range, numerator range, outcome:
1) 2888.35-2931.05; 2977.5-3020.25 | 0.89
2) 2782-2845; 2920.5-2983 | 0.81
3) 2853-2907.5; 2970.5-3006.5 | 0.84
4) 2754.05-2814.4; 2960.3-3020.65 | 0.89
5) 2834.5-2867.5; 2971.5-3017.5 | 0.92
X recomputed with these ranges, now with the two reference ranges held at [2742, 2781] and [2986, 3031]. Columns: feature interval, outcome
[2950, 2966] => 6.3 mm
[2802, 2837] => 1.3 mm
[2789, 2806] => 0.1 mm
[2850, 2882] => -0.7 mm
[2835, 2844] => 0.2 mm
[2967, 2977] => 3.8 mm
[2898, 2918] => -2.2 mm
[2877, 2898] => -2.9 mm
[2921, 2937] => 0.0 mm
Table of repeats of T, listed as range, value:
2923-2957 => 3.543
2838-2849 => 5.597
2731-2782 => 5.356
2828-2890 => 5.537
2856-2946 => 5.372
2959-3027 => 3.162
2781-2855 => 5.331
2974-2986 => 4.473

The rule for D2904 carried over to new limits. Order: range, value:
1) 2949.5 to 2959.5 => 3.99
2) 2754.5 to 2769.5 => 5.86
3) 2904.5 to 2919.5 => 6.43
